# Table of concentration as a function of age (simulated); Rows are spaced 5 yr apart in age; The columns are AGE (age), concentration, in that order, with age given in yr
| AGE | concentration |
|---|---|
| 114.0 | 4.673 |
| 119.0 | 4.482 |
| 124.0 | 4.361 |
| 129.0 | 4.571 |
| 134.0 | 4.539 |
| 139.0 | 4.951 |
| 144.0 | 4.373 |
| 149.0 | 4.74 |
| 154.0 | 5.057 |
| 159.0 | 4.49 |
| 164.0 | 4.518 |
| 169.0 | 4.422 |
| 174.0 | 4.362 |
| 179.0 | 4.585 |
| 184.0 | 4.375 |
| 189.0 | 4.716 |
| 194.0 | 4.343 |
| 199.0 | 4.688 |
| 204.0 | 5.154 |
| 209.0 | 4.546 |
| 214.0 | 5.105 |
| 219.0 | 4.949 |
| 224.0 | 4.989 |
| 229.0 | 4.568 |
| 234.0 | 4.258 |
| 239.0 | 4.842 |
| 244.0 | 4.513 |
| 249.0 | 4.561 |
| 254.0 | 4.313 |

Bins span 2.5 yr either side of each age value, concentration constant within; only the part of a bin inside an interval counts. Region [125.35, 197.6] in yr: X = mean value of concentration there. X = 4.57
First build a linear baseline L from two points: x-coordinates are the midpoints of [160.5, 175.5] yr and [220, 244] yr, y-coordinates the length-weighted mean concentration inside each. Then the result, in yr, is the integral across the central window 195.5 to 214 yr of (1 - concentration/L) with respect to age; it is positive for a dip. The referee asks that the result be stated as -0.98 yr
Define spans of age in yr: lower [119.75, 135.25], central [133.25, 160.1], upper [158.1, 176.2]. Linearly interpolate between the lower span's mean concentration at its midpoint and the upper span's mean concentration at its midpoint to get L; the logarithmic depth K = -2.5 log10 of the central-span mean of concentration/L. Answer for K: -0.06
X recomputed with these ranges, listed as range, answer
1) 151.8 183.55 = 4.56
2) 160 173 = 4.46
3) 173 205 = 4.59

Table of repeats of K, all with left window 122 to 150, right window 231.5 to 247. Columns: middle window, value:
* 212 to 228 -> -0.10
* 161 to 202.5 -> 0.01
